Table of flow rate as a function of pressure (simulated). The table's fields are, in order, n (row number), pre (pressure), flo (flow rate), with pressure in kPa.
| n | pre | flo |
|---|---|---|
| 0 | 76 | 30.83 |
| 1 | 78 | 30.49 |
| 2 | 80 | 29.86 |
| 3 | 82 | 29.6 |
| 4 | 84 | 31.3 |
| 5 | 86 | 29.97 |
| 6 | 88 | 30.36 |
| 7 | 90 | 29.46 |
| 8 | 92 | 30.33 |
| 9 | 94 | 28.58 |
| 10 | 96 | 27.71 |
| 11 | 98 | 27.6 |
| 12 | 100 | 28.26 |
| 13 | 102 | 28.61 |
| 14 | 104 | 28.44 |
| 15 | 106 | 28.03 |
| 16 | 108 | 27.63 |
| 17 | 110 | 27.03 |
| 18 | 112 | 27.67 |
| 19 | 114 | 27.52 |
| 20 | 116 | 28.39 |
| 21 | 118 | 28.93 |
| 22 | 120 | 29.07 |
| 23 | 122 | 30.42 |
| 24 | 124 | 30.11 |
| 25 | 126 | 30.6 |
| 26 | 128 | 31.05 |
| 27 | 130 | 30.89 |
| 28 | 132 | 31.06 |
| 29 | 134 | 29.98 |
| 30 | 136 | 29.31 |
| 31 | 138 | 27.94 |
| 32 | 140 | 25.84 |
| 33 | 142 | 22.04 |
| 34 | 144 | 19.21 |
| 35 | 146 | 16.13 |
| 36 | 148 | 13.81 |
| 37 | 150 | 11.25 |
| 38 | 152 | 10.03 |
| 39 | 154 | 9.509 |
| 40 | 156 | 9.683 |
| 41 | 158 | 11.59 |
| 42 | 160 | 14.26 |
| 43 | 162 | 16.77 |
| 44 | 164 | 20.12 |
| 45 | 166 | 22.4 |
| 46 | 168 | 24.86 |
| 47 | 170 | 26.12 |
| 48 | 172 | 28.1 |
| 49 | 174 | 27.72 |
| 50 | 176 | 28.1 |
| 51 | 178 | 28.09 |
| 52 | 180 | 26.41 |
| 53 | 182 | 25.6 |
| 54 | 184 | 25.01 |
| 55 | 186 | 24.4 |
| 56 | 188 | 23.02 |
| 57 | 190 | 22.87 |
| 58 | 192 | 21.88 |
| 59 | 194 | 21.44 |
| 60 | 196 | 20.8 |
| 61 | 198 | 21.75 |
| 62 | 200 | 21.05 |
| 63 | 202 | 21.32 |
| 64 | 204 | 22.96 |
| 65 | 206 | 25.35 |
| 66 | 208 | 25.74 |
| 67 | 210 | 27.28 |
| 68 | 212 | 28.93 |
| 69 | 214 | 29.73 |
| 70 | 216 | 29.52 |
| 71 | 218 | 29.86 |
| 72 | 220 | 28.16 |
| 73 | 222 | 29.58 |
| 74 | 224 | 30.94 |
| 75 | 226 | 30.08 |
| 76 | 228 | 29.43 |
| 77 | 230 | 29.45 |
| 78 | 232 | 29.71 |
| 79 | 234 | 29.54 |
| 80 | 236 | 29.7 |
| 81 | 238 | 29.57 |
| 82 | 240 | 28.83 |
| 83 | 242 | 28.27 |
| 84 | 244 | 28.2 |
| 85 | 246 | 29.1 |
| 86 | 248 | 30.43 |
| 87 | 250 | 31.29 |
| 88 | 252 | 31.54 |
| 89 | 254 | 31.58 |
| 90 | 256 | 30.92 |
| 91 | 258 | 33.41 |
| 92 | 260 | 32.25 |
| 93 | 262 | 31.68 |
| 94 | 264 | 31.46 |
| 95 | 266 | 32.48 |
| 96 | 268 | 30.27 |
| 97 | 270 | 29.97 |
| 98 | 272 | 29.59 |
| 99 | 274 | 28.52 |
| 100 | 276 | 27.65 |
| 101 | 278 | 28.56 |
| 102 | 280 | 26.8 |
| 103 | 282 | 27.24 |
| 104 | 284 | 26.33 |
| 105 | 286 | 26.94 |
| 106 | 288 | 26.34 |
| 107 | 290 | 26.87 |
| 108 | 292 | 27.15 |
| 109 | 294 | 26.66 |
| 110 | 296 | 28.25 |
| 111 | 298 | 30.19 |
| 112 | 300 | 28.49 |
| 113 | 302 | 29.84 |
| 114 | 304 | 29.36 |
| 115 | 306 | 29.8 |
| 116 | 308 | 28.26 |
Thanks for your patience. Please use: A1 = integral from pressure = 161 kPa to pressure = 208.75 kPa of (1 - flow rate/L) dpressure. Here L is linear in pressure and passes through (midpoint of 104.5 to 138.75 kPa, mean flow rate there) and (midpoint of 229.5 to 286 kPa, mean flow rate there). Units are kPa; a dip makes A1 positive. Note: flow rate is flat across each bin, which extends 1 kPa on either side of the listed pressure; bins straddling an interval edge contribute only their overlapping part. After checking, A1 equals 9.1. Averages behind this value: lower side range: 29.2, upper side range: 29.8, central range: 23.8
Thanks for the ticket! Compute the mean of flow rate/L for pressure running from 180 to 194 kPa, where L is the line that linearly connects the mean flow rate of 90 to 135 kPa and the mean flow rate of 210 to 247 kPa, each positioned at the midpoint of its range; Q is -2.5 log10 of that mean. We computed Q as 0.22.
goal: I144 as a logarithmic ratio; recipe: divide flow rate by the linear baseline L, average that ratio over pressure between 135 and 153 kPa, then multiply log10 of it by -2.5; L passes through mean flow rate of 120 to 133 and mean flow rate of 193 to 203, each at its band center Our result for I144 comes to 0.412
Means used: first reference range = 30.6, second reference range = 21.3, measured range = 19.5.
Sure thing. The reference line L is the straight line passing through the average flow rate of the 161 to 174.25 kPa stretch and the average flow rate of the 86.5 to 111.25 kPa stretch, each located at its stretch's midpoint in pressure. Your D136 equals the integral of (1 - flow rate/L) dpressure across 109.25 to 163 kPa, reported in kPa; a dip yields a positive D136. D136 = 6.5 kPa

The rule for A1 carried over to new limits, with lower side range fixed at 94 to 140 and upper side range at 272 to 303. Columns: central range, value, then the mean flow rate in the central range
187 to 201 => 3.23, 21.8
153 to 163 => 5.68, 12.4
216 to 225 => -0.45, 29.6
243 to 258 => -1.40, 30.6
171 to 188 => 1.19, 26.5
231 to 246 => -0.55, 29.1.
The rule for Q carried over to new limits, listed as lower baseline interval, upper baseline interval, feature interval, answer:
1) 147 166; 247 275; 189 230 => -0.157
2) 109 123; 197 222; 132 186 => 0.266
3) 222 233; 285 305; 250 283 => -0.054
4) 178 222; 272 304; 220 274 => -0.143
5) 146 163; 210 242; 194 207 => 0.057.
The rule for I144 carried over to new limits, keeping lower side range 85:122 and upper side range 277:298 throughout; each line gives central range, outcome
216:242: -0.07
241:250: -0.06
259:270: -0.15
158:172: 0.34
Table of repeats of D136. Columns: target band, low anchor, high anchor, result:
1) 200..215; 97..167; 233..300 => 0.73 kPa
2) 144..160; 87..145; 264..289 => 9.04 kPa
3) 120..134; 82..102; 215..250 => -0.57 kPa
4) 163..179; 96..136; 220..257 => 2.01 kPa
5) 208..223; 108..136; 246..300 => 0.30 kPa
